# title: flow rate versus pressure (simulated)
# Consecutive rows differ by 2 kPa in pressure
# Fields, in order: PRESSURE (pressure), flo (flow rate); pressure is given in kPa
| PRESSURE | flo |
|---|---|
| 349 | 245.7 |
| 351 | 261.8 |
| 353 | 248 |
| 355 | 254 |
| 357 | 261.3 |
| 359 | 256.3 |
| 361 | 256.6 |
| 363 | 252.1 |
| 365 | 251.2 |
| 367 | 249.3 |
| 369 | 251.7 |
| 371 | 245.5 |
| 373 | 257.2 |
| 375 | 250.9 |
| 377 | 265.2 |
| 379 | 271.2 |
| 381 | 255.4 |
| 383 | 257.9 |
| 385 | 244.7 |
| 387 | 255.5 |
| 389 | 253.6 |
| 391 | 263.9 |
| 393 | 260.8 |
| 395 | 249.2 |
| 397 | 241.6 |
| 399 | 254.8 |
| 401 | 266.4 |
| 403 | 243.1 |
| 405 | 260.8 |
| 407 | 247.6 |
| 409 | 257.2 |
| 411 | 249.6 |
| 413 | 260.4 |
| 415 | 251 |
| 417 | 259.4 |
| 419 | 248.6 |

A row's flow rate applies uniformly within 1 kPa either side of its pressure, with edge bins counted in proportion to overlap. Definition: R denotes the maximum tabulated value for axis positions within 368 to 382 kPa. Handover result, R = 271.2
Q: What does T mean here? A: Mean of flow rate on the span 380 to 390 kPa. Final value 253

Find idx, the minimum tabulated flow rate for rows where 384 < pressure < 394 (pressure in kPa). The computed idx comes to 244.7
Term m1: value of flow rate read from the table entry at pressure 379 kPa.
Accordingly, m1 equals 271.2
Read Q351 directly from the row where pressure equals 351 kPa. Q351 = 261.8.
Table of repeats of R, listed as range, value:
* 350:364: 261.8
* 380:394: 263.9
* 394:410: 266.4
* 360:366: 256.6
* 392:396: 260.8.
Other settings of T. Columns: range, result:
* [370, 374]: 251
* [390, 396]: 258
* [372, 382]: 260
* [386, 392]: 258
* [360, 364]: 254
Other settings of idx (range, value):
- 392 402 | 241.6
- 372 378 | 250.9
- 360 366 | 251.2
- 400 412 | 243.1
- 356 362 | 256.3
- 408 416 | 249.6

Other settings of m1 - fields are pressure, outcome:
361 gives 256.6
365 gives 251.2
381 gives 255.4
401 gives 266.4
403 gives 243.1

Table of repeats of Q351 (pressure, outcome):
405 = 260.8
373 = 257.2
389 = 253.6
